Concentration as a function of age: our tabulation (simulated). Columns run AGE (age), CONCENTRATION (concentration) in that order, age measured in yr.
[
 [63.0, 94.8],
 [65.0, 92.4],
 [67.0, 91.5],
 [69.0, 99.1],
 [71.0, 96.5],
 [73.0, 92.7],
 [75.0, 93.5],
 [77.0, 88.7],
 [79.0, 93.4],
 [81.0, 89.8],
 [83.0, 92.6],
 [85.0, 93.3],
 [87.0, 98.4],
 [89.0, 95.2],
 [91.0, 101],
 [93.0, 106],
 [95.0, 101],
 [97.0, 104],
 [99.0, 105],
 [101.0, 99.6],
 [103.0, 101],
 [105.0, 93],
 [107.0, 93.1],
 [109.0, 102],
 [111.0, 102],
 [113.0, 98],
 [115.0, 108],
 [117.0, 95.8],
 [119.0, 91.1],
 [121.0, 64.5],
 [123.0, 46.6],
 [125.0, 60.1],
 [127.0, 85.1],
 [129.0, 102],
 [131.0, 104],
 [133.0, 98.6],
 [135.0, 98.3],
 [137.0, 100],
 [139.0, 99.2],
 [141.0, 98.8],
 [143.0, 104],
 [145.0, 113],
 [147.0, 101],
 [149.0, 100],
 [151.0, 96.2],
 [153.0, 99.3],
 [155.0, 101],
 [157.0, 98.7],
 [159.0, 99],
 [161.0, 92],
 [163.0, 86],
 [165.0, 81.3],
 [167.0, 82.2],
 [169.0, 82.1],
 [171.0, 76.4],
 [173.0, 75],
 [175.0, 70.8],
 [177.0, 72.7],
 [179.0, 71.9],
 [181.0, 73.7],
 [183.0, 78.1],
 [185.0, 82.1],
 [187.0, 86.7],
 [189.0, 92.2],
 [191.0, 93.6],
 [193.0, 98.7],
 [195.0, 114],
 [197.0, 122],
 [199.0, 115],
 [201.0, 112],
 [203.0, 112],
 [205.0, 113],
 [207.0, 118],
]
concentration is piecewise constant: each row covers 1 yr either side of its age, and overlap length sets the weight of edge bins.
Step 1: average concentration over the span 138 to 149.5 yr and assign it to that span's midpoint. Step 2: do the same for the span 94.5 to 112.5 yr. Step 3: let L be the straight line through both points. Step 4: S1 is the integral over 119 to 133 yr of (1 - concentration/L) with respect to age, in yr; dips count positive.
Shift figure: 3.03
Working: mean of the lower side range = 100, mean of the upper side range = 103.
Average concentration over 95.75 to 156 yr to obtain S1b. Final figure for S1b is 95.5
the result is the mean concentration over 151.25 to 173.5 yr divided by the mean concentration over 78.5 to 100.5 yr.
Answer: 0.9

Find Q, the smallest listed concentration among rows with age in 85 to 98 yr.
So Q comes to 93.3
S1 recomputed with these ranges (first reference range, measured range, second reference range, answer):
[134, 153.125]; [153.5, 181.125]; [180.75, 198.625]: 4.06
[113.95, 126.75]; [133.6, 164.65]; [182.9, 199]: -4.53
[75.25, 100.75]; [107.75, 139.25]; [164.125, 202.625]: 1.13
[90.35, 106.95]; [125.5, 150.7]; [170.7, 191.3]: -2.55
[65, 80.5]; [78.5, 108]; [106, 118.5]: -0.39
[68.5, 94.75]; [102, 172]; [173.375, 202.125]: 0.30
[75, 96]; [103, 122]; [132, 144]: 0.65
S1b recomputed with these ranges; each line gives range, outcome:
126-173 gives 95.1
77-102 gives 97.9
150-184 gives 84.5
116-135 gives 83.9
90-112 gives 101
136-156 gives 101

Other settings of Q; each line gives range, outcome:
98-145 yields 46.6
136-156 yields 96.2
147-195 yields 70.8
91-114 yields 93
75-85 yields 88.7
